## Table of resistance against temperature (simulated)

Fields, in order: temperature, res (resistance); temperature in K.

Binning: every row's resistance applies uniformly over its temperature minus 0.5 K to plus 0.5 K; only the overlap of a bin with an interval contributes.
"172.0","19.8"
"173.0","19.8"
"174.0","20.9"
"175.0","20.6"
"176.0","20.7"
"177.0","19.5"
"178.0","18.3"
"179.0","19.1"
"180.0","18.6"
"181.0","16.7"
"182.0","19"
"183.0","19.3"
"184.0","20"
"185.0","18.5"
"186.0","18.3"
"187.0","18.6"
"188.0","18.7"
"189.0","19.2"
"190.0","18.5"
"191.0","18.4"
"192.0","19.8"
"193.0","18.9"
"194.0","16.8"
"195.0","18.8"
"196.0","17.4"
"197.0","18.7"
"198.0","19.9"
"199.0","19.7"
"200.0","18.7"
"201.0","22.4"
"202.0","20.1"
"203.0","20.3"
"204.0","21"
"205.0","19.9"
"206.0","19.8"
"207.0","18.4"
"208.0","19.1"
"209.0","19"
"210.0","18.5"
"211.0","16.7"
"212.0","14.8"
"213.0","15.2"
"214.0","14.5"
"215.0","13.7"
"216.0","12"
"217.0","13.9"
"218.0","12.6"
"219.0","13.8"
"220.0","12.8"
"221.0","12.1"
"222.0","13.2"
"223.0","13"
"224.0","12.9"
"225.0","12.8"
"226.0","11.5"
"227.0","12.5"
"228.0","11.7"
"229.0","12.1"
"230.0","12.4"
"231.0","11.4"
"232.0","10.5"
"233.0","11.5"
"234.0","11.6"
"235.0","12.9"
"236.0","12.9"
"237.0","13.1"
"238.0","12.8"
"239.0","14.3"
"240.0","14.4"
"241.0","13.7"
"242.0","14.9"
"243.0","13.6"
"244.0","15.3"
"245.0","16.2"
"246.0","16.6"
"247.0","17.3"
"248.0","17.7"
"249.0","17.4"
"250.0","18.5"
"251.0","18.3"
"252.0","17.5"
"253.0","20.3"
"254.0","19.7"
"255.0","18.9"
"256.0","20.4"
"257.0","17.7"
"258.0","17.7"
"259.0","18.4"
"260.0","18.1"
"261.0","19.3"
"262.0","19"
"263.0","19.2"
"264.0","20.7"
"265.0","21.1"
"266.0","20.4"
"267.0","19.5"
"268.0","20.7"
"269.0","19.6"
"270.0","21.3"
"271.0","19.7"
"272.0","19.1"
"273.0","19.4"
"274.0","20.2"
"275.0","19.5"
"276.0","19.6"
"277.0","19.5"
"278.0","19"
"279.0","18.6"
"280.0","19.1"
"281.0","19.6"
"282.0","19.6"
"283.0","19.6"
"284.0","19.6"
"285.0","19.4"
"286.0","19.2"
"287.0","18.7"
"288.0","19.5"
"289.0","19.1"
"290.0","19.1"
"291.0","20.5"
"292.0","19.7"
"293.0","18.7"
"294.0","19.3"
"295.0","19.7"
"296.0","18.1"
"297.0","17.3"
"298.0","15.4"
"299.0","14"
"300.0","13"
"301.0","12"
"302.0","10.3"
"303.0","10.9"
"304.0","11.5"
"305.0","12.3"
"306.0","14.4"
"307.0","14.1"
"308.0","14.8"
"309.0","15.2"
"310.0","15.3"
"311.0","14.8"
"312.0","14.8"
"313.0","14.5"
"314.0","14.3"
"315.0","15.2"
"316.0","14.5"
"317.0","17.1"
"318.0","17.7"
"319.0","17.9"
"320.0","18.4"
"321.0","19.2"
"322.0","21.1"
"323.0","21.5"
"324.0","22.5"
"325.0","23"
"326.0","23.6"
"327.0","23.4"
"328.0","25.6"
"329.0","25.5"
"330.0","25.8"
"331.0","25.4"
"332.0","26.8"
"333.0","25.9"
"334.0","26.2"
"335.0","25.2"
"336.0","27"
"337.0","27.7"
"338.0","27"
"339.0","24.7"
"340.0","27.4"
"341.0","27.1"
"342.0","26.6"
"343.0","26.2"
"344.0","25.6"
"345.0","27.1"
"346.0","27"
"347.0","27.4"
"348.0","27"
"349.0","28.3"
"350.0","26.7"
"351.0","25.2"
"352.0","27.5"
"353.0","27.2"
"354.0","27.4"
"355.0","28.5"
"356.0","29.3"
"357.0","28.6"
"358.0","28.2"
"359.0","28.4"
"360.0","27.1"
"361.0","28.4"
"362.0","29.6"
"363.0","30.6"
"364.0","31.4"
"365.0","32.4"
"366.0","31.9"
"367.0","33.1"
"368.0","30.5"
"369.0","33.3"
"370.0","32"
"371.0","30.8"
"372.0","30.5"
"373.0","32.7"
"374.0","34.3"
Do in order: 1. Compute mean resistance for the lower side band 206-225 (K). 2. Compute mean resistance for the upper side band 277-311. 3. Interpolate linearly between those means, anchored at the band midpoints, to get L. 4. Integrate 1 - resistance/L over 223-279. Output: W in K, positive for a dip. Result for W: -2.8 K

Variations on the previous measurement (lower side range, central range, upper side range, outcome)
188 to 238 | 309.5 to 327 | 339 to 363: 4.7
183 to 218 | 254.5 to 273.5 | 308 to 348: 0.7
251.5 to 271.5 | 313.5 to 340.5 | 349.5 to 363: 3.0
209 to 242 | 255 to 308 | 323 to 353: 3.3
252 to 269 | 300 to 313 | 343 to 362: 5.6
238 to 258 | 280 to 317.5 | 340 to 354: 9.3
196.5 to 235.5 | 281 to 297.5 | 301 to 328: -2.9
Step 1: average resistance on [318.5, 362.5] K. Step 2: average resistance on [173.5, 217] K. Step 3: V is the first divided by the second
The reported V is 1.40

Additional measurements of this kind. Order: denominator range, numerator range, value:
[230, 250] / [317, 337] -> 1.64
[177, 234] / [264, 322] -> 1.06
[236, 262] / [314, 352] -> 1.42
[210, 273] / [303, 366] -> 1.48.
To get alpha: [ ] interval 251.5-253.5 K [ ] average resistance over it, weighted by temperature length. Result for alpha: 18.9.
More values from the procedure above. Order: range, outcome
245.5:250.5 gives 17.5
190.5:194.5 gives 18.5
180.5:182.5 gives 17.9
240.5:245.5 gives 14.7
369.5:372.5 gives 31.1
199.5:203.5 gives 20.4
